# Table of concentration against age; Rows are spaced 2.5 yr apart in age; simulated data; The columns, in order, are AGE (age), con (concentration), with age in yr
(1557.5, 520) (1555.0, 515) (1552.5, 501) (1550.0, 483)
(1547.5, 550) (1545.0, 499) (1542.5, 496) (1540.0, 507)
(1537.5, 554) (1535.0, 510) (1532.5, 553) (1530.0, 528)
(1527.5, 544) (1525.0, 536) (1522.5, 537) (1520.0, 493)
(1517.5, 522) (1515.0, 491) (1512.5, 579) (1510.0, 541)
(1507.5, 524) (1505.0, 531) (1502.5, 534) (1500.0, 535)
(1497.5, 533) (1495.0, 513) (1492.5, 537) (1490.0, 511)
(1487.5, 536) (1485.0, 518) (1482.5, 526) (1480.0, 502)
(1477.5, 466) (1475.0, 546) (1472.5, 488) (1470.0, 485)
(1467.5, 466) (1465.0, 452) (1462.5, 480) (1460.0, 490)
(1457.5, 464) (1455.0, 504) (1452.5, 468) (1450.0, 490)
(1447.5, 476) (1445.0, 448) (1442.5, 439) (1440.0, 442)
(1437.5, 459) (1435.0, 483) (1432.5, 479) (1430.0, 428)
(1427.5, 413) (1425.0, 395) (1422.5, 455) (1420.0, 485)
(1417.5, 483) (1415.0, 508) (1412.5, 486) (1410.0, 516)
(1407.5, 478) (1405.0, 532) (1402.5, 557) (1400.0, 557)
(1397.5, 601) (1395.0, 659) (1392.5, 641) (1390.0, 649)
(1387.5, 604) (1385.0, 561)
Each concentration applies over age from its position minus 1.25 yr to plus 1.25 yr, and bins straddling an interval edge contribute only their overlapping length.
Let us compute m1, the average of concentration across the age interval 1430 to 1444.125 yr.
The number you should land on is 457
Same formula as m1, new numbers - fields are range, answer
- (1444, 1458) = 476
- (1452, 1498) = 499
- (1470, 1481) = 499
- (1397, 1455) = 481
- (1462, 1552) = 517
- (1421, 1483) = 469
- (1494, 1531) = 530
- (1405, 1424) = 489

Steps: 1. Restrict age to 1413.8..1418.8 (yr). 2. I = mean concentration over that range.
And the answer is 495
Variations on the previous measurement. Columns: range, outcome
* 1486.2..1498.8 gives 526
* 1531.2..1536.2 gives 532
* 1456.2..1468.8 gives 471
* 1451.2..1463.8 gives 481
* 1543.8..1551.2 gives 511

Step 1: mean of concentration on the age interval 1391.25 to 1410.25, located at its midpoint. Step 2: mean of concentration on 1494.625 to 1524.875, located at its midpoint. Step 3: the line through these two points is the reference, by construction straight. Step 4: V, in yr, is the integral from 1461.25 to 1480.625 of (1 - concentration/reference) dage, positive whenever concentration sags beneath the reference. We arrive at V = 2.1 yr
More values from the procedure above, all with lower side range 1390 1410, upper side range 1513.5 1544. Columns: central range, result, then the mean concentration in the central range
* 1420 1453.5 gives 6.4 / 453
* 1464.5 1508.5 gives 2.3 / 512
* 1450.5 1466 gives 2.1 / 477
